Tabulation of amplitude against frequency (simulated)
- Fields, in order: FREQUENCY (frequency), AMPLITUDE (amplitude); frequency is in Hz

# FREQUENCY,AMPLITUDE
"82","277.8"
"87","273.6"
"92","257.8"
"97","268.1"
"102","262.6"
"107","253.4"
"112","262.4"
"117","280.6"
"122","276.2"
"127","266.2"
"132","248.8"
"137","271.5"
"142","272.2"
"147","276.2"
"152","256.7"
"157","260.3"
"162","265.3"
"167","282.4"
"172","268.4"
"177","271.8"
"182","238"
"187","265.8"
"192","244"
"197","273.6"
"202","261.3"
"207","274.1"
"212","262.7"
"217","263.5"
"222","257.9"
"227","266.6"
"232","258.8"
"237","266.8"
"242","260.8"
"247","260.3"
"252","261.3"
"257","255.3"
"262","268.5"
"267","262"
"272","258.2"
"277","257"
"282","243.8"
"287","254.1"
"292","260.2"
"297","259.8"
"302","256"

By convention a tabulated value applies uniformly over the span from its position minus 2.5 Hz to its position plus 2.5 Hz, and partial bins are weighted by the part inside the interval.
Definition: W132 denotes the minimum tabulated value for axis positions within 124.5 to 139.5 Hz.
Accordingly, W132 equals 248.8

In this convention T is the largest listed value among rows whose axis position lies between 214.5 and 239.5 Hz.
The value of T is 266.8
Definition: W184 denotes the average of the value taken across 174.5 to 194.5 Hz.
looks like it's 255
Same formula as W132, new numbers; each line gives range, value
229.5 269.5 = 255.3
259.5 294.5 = 243.8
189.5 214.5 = 244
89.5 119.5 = 253.4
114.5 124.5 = 276.2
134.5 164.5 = 256.7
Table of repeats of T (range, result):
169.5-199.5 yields 273.6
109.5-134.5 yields 280.6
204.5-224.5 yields 274.1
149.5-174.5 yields 282.4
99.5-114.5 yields 262.6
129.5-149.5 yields 276.2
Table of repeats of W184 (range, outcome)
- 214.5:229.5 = 263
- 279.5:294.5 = 253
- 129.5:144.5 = 264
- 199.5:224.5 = 264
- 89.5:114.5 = 261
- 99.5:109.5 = 258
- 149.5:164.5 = 261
